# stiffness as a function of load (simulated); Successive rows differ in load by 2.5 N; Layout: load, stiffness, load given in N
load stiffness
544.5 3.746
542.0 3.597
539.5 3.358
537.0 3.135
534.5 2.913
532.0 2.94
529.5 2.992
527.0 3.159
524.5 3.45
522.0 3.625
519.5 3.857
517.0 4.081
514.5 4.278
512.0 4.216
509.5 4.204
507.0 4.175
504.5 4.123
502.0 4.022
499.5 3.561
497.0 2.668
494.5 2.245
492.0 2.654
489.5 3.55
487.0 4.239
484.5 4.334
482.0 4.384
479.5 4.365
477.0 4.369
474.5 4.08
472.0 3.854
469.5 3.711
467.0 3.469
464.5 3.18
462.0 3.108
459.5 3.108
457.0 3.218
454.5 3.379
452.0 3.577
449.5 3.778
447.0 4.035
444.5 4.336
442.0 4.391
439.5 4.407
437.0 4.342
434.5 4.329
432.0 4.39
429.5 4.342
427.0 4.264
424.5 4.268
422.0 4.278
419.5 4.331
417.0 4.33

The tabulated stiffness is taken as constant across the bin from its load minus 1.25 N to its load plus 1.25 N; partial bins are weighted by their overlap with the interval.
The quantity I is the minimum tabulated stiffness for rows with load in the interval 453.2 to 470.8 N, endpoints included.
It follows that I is 3.108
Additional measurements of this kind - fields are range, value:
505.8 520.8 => 3.857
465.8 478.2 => 3.469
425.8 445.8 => 4.264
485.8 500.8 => 2.245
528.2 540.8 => 2.913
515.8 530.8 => 2.992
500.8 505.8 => 4.022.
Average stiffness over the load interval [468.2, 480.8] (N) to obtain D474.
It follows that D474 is 4.07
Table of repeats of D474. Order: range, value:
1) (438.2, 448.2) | 4.29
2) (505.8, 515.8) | 4.22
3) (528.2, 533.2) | 2.97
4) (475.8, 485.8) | 4.36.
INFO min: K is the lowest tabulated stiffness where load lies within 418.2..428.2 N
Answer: 4.264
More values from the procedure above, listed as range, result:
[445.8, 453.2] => 3.577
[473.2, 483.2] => 4.08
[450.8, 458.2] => 3.218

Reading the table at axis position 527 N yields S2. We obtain 3.159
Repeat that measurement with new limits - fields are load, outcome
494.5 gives 2.245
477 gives 4.369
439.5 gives 4.407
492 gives 2.654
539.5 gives 3.358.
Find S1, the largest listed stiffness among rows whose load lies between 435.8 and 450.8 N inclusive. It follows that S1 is 4.407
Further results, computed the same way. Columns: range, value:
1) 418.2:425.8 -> 4.331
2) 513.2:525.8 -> 4.278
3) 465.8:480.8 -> 4.369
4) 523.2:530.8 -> 3.45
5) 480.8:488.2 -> 4.384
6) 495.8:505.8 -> 4.123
